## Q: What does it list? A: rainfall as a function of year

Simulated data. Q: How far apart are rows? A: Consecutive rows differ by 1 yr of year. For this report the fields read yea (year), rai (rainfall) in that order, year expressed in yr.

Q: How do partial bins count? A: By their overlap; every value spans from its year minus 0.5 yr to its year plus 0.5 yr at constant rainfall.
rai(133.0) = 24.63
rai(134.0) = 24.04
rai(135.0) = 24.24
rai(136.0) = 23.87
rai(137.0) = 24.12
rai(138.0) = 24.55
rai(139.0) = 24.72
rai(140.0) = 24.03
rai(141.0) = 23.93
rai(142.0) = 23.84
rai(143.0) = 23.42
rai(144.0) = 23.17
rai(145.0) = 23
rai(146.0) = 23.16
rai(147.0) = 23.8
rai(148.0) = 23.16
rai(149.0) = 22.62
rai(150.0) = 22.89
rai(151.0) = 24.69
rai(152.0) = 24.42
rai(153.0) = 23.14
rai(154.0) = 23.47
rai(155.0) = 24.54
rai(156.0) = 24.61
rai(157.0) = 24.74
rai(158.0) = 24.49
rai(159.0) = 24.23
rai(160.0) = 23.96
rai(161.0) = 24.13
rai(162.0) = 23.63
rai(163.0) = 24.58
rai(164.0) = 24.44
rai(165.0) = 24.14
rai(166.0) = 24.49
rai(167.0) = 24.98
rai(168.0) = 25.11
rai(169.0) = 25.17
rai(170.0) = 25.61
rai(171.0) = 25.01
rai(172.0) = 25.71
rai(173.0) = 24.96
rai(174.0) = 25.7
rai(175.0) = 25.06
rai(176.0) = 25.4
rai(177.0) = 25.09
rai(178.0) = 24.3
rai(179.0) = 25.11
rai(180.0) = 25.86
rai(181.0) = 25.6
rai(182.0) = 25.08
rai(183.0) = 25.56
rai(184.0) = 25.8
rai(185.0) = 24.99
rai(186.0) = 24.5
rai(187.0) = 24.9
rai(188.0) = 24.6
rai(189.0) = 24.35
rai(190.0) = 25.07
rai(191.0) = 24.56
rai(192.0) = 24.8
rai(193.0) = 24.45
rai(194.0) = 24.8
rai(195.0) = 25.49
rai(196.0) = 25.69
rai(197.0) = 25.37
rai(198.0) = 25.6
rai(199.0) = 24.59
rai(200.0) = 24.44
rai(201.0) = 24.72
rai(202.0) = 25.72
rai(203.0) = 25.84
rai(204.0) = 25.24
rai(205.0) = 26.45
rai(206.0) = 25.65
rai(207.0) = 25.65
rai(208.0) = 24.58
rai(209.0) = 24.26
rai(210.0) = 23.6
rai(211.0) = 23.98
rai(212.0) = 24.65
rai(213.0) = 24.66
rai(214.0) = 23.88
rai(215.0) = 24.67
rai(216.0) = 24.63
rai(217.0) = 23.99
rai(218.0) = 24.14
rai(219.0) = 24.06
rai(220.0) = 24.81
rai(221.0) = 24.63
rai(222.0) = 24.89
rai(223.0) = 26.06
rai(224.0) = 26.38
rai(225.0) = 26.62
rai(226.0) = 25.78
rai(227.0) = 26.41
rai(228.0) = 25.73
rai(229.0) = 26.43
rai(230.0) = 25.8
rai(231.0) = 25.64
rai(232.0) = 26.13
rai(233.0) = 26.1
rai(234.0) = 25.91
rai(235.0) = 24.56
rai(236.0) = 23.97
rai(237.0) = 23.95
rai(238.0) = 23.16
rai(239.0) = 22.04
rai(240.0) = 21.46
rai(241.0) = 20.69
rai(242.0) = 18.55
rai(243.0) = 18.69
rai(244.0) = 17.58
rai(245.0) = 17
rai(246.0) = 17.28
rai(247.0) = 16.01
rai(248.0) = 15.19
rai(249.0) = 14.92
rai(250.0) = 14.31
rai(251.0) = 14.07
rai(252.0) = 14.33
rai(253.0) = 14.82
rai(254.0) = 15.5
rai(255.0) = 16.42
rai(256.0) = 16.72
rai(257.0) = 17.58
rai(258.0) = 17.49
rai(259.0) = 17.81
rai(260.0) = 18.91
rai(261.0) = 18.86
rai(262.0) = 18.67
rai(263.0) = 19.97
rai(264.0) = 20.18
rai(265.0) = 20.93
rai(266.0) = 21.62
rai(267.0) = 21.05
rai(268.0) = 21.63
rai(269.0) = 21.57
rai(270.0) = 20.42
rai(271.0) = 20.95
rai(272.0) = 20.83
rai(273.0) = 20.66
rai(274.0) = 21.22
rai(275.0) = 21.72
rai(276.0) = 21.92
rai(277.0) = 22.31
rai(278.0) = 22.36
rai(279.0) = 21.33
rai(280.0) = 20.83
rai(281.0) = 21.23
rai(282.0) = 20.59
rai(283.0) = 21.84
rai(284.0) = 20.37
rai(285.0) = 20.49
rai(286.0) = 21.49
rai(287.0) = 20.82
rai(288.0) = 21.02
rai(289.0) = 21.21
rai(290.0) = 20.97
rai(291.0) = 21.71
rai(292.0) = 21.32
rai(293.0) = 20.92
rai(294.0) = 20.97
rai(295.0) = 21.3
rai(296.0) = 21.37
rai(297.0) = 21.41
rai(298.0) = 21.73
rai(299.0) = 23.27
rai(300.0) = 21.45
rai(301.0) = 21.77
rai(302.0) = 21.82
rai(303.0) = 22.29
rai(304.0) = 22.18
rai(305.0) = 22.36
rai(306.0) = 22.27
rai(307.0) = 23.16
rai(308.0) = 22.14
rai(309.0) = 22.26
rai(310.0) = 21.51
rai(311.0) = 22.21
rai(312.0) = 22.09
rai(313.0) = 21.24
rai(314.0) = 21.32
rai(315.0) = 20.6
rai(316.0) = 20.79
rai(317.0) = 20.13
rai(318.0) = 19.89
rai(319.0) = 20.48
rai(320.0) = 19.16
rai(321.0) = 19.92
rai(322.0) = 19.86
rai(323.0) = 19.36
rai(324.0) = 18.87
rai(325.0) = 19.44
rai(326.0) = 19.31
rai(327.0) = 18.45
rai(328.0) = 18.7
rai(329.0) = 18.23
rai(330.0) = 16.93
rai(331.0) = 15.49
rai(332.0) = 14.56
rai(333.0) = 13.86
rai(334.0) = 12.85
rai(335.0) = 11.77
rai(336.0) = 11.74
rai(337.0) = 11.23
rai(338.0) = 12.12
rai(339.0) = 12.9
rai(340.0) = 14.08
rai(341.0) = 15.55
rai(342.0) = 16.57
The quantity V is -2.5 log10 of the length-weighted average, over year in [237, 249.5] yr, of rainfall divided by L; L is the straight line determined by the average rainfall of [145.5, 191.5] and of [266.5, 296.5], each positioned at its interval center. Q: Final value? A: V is 0.191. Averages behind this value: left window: 24.6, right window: 21.2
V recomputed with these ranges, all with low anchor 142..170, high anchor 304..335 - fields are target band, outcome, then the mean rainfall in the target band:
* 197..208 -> -0.12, 25.4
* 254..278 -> 0.05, 19.9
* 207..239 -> -0.13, 24.9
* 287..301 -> -0.06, 21.4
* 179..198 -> -0.09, 25.1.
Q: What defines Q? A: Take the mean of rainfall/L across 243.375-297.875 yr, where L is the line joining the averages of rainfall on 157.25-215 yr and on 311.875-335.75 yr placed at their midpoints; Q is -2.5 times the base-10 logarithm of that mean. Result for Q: 0.07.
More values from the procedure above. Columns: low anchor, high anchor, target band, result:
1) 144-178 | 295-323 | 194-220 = -0.06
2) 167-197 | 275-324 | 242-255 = 0.40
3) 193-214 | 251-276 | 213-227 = -0.07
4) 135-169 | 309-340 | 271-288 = -0.10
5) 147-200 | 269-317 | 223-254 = 0.08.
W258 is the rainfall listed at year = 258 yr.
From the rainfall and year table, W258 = 17.49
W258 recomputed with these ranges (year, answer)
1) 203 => 25.84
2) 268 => 21.63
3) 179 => 25.11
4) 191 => 24.56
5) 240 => 21.46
